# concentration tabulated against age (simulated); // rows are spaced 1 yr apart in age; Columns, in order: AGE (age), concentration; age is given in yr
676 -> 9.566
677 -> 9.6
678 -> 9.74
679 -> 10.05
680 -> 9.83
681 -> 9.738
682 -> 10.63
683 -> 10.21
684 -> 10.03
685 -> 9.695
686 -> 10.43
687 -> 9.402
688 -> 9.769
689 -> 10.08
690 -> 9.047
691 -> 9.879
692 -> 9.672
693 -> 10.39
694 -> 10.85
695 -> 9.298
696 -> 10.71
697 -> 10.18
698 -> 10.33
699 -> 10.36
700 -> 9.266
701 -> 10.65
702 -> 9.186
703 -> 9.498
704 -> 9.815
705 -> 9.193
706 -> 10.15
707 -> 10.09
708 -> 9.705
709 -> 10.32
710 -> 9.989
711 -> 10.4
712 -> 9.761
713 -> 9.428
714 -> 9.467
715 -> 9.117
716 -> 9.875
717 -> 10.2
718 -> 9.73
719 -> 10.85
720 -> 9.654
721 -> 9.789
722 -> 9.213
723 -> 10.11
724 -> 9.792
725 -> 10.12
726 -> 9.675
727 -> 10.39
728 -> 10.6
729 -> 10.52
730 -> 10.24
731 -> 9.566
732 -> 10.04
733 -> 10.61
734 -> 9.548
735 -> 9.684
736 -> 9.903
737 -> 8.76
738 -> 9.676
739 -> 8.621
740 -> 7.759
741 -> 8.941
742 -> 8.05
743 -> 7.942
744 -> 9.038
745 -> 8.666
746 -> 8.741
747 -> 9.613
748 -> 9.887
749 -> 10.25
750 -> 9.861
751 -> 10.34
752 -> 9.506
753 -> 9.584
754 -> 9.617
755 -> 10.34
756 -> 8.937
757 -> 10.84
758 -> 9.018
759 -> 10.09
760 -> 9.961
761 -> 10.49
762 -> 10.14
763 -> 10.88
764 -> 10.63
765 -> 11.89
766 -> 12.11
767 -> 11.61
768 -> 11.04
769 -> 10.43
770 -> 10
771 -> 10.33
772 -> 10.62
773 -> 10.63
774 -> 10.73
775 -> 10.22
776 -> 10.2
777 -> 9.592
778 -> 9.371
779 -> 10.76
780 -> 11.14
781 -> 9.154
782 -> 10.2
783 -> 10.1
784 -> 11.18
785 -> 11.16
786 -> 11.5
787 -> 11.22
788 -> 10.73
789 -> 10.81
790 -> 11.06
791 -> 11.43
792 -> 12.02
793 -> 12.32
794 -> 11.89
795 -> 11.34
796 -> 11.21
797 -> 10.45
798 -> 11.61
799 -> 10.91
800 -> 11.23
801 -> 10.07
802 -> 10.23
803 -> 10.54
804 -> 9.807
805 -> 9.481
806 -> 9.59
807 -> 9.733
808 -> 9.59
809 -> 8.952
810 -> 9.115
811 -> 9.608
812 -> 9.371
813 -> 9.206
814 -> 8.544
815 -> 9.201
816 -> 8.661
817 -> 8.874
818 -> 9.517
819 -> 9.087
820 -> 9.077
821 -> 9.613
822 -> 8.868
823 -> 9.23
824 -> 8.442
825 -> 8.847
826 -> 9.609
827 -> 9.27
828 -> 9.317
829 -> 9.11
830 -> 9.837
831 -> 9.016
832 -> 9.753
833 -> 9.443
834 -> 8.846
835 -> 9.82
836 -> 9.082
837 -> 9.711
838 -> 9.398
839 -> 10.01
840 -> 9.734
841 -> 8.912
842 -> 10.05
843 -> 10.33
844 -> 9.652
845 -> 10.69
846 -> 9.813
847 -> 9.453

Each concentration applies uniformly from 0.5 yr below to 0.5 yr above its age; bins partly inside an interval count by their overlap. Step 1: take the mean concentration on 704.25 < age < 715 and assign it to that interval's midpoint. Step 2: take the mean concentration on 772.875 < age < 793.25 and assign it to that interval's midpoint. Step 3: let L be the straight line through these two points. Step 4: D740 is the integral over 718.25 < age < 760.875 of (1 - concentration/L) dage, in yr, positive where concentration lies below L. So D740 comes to 2.3 yr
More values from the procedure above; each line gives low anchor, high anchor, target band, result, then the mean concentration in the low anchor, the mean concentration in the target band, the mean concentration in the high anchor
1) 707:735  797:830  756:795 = -4.1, 9.95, 10.7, 9.53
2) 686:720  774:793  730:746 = 1.7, 9.9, 9.14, 10.7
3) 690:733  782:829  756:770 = -0.8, 9.95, 10.6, 10.1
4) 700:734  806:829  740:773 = -1.2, 9.92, 9.96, 9.18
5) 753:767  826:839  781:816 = -1.9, 10.4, 10.4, 9.42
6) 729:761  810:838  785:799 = -3.0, 9.5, 11.3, 9.22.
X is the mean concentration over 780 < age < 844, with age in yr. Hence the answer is 9.94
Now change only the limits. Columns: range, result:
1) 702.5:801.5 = 10.2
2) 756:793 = 10.6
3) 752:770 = 10.4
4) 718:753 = 9.59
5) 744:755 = 9.61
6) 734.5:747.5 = 8.88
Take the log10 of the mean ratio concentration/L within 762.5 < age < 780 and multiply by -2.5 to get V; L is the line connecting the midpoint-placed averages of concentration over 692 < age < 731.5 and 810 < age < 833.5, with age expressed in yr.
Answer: -0.12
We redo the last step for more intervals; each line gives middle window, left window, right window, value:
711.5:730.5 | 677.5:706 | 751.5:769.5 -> 0.02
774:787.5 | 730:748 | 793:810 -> -0.05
